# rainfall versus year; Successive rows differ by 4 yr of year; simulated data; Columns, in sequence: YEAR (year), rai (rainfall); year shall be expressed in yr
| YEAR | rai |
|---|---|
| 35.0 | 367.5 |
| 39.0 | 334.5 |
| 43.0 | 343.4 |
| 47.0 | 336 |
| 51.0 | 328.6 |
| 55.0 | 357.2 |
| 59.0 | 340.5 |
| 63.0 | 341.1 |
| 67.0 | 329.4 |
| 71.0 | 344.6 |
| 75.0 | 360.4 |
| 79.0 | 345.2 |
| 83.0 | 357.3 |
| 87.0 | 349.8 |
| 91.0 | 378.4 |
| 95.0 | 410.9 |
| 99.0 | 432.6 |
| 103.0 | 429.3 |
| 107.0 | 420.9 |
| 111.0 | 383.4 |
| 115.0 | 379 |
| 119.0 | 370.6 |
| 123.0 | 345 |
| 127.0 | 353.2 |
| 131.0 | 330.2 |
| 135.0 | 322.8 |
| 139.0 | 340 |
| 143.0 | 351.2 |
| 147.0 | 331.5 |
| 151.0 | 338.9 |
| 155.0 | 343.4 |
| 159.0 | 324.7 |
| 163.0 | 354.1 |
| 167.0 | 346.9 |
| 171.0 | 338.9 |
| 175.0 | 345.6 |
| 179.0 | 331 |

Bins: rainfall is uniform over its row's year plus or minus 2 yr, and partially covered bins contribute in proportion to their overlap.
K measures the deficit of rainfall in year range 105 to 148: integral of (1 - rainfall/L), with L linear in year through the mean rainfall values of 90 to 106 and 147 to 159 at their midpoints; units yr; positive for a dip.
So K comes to 2.0 yr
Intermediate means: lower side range 415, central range 358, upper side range 337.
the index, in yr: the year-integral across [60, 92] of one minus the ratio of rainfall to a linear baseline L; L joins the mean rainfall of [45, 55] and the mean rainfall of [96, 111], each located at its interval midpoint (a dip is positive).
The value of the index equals 2.4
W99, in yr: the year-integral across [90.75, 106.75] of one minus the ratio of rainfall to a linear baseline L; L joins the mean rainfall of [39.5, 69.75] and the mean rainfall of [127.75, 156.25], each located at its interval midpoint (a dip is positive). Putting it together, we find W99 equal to -3.7 yr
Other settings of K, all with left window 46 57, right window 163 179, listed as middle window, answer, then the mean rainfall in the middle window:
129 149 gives 0.4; 335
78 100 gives -2.3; 378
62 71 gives 0.1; 337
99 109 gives -2.5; 427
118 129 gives -0.4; 355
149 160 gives 0.2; 337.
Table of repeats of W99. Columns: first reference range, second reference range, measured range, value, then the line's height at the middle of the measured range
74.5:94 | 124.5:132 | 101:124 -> -2.64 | 350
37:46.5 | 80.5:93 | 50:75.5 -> 0.47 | 349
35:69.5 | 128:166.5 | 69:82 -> -0.41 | 340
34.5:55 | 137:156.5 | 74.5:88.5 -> -0.46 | 341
